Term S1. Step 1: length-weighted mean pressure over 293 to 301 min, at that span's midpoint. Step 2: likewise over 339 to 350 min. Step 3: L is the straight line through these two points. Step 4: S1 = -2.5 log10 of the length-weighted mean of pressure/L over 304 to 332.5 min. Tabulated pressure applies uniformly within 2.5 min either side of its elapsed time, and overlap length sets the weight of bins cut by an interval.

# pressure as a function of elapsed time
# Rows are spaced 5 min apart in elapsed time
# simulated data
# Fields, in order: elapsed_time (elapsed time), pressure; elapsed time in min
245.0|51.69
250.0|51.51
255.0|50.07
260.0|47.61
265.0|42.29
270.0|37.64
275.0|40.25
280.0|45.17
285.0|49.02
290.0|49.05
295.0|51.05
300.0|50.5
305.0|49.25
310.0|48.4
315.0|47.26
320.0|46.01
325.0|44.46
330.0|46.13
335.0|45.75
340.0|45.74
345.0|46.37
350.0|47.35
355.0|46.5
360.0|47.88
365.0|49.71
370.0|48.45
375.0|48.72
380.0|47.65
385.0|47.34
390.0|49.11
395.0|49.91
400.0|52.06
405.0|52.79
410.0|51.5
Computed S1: 0.05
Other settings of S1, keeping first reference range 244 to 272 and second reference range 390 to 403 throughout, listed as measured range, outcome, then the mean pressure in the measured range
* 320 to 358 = 0.07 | 46.1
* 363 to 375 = 0.02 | 49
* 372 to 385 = 0.05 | 48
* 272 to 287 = 0.07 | 44.4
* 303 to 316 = 0.00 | 48.4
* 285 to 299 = -0.05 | 49.9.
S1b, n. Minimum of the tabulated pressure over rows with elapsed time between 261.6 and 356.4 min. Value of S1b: 37.64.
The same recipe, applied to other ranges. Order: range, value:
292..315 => 47.26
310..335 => 44.46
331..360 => 45.74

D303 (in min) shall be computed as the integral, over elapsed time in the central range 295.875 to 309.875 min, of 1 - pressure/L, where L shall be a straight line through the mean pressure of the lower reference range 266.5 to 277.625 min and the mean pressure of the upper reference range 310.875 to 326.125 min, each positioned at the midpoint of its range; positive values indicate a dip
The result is -1.86 min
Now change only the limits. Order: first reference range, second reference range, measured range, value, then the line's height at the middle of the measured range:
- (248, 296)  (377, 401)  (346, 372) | 0.2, 48.3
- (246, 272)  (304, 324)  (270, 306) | -0.1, 46.9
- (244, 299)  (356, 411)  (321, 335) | 0.8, 48.1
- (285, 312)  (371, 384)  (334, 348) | 0.8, 48.8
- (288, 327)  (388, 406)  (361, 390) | 1.1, 50.2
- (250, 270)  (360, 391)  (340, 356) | 0.4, 47.9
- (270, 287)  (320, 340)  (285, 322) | -3.6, 44.6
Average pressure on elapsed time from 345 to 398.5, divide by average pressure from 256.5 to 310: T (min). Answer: 1.0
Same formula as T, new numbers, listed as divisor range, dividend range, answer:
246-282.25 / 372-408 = 1.10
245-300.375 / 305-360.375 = 1.00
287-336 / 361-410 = 1.04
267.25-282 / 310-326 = 1.14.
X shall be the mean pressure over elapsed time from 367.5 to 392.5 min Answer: 48.3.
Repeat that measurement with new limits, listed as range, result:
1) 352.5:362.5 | 47.2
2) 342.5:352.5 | 46.9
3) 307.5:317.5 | 47.8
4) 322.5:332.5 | 45.3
